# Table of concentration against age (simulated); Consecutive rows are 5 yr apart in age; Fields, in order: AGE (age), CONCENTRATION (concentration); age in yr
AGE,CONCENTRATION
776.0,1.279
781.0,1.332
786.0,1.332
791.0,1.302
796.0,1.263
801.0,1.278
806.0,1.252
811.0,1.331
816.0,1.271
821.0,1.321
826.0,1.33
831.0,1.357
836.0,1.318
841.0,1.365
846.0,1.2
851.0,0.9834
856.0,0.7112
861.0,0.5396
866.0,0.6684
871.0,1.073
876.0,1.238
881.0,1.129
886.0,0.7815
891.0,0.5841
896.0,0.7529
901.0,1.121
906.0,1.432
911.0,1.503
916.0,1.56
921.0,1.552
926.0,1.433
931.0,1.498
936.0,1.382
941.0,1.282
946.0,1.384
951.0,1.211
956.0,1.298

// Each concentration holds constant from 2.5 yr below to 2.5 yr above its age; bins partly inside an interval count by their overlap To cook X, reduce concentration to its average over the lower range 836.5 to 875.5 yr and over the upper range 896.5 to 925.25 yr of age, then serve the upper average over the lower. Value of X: 1.43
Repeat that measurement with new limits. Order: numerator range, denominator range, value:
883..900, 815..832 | 0.57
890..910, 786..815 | 0.81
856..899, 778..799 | 0.64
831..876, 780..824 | 0.78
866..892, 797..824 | 0.74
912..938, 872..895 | 1.60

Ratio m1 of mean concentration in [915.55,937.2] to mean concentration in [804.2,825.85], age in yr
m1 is 1.1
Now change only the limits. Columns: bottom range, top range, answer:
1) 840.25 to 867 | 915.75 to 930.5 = 1.68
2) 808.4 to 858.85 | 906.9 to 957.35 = 1.16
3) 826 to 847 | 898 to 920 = 1.06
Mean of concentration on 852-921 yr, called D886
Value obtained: 1.03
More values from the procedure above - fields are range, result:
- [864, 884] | 1.03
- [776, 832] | 1.3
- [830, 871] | 1.01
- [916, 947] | 1.43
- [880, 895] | 0.794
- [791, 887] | 1.14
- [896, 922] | 1.36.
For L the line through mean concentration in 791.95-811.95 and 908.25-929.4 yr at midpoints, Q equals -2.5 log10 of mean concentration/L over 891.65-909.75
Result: 0.34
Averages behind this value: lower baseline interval 1.28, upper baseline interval 1.51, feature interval 1.08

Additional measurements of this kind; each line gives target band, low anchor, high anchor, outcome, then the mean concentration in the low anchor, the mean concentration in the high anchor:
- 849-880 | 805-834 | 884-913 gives 0.284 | 1.31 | 1.03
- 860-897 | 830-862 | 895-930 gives 0.376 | 1.08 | 1.37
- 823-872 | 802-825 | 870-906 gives 0.104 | 1.3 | 0.982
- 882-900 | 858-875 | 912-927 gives 0.405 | 0.801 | 1.52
